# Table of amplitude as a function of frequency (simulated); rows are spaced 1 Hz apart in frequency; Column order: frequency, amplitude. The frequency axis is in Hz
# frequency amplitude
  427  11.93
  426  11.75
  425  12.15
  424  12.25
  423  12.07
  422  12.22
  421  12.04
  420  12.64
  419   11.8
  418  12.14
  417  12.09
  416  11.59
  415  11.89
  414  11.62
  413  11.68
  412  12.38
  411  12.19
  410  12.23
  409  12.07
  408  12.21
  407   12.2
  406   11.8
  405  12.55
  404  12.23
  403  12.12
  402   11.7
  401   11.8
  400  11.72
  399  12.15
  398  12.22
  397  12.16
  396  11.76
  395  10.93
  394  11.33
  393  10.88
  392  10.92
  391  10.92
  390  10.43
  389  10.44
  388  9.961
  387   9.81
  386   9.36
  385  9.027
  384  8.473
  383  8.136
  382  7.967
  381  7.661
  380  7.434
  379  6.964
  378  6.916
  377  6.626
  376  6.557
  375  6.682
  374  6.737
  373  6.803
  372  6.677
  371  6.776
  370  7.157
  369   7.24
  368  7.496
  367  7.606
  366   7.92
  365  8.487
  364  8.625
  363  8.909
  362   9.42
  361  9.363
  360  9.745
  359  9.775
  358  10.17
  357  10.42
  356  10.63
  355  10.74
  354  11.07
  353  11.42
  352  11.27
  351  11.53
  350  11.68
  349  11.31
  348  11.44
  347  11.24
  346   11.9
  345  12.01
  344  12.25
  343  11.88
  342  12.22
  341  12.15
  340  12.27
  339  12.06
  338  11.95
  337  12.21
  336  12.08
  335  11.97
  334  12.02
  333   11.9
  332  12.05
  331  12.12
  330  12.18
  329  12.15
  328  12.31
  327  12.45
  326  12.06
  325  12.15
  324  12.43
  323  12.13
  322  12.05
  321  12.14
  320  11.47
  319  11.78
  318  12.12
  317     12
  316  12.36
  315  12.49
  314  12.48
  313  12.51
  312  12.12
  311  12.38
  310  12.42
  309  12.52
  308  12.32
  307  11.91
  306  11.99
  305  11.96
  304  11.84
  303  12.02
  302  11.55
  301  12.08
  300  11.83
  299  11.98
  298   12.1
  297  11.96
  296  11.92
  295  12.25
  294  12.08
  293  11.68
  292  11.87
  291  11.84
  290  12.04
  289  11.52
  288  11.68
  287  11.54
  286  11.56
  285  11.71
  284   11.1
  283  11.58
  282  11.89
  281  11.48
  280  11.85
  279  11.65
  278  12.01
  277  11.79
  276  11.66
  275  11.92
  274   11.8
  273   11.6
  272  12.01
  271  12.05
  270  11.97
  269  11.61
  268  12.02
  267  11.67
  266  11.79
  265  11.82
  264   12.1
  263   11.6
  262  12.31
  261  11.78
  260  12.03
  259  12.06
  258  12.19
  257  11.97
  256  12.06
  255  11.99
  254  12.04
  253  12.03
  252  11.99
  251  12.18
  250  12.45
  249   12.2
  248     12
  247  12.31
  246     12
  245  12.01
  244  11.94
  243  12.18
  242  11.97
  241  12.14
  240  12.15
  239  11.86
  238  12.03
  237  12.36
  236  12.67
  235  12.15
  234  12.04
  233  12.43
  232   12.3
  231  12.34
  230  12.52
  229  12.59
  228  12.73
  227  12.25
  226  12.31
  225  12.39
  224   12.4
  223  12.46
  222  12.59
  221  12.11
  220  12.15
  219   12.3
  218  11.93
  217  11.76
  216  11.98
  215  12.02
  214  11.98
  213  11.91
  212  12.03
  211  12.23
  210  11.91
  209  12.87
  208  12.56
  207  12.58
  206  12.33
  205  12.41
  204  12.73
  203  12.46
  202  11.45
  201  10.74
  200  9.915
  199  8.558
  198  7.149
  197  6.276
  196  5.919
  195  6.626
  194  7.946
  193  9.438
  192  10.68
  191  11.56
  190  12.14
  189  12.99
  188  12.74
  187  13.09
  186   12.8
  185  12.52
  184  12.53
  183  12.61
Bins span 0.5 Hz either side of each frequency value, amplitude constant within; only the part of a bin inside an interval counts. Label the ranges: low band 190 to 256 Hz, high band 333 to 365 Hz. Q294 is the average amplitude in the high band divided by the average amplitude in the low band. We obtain 1.0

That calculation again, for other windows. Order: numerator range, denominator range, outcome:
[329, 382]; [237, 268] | 0.82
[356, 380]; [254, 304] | 0.68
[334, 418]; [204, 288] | 0.86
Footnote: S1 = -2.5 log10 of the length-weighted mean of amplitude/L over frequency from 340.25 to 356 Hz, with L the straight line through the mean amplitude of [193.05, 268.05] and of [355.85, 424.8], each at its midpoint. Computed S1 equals -0.10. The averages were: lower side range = 11.7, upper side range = 10.1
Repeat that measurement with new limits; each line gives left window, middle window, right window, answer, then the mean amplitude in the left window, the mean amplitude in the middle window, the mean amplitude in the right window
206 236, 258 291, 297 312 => 0.03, 12.3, 11.8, 12.1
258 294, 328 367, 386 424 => 0.06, 11.8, 11.1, 11.7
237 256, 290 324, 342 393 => -0.13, 12.1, 12.1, 9.32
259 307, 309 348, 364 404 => -0.14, 11.8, 12.1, 9.16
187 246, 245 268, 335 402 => -0.08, 11.6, 12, 9.94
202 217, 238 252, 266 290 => -0.01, 12.2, 12.1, 11.7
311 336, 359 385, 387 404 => 0.44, 12.1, 7.76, 11.3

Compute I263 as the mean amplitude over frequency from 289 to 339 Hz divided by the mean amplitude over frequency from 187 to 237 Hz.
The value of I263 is 1.05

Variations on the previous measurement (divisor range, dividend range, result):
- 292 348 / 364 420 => 0.83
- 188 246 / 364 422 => 0.87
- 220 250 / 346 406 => 0.79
